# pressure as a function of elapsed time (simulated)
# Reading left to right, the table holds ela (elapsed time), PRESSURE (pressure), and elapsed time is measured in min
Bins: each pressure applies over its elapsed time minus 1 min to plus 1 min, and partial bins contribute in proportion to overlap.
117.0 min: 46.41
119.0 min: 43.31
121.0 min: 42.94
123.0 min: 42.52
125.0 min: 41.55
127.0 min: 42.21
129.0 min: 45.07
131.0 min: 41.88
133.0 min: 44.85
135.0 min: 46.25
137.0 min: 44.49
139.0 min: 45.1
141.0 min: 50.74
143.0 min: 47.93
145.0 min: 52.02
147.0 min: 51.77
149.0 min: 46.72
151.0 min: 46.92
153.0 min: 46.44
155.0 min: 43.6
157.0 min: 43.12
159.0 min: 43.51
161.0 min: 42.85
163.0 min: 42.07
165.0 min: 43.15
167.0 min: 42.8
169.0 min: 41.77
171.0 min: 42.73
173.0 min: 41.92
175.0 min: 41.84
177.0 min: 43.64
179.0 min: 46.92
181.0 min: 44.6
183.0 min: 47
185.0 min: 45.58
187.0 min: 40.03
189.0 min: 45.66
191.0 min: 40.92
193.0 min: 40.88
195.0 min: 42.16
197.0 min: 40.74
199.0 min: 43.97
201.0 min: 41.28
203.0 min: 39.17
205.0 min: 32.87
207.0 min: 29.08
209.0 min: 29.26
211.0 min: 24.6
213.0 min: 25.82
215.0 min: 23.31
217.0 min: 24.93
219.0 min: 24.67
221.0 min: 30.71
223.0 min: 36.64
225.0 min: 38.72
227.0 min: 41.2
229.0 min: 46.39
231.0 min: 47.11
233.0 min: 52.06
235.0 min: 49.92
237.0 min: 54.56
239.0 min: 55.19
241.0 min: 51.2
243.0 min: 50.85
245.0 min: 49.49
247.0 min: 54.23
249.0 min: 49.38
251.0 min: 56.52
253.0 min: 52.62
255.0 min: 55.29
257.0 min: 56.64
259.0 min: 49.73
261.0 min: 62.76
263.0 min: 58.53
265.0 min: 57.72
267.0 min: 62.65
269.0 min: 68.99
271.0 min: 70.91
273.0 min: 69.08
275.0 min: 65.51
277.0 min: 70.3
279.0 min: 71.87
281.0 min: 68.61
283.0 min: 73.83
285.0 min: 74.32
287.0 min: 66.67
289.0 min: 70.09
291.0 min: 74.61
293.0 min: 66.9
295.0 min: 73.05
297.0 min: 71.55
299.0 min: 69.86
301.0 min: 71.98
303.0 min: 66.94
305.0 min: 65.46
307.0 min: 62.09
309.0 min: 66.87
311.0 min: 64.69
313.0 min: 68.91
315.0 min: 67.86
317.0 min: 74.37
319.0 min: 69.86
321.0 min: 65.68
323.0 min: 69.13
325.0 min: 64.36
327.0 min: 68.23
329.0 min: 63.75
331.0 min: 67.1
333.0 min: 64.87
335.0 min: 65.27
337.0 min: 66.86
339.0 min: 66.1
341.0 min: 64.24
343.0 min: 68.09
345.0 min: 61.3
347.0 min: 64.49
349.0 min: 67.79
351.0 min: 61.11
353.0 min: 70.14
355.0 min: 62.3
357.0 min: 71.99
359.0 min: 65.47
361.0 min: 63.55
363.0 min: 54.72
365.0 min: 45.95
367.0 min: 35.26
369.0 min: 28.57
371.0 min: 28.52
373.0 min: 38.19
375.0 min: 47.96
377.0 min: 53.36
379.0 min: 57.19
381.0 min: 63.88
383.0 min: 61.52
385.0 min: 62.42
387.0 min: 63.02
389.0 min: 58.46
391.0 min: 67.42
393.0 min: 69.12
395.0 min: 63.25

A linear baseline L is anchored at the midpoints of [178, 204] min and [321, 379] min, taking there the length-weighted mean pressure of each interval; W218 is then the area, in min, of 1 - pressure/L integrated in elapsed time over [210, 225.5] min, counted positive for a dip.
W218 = 5.9 min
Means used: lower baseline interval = 43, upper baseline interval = 59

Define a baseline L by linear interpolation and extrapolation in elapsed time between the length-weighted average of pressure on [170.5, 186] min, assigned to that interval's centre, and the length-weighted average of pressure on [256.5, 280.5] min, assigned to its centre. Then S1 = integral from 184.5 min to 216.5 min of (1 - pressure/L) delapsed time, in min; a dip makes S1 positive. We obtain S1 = 8.18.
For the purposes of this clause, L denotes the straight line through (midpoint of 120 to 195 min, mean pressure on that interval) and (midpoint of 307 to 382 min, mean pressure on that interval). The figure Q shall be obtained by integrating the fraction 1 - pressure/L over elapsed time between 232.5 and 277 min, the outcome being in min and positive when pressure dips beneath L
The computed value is -3.6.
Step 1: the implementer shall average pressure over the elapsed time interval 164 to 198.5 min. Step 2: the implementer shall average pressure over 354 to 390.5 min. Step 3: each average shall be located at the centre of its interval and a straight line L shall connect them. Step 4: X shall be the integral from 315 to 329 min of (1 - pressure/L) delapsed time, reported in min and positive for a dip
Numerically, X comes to -4.8 min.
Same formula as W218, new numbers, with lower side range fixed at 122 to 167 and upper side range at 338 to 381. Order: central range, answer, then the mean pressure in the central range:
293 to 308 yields -4.35 min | 68.6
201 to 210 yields 2.74 min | 33.6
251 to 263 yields -1.14 min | 55.8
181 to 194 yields 1.08 min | 43.4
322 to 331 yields -1.97 min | 66.4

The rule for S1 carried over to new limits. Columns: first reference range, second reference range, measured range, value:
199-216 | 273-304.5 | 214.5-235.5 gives 1.3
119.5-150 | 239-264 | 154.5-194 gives 4.3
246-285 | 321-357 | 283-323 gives -3.2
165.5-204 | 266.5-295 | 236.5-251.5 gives 1.8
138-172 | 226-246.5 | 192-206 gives 2.3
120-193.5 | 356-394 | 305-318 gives -4.0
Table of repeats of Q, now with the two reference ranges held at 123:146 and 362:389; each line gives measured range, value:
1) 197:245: 8.1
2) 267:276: -3.8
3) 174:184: 0.3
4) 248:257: -1.2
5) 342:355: -4.3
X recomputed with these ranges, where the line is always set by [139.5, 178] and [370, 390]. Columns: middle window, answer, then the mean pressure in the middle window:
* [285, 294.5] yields -3.8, 70.3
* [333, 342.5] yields -2.5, 65.7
